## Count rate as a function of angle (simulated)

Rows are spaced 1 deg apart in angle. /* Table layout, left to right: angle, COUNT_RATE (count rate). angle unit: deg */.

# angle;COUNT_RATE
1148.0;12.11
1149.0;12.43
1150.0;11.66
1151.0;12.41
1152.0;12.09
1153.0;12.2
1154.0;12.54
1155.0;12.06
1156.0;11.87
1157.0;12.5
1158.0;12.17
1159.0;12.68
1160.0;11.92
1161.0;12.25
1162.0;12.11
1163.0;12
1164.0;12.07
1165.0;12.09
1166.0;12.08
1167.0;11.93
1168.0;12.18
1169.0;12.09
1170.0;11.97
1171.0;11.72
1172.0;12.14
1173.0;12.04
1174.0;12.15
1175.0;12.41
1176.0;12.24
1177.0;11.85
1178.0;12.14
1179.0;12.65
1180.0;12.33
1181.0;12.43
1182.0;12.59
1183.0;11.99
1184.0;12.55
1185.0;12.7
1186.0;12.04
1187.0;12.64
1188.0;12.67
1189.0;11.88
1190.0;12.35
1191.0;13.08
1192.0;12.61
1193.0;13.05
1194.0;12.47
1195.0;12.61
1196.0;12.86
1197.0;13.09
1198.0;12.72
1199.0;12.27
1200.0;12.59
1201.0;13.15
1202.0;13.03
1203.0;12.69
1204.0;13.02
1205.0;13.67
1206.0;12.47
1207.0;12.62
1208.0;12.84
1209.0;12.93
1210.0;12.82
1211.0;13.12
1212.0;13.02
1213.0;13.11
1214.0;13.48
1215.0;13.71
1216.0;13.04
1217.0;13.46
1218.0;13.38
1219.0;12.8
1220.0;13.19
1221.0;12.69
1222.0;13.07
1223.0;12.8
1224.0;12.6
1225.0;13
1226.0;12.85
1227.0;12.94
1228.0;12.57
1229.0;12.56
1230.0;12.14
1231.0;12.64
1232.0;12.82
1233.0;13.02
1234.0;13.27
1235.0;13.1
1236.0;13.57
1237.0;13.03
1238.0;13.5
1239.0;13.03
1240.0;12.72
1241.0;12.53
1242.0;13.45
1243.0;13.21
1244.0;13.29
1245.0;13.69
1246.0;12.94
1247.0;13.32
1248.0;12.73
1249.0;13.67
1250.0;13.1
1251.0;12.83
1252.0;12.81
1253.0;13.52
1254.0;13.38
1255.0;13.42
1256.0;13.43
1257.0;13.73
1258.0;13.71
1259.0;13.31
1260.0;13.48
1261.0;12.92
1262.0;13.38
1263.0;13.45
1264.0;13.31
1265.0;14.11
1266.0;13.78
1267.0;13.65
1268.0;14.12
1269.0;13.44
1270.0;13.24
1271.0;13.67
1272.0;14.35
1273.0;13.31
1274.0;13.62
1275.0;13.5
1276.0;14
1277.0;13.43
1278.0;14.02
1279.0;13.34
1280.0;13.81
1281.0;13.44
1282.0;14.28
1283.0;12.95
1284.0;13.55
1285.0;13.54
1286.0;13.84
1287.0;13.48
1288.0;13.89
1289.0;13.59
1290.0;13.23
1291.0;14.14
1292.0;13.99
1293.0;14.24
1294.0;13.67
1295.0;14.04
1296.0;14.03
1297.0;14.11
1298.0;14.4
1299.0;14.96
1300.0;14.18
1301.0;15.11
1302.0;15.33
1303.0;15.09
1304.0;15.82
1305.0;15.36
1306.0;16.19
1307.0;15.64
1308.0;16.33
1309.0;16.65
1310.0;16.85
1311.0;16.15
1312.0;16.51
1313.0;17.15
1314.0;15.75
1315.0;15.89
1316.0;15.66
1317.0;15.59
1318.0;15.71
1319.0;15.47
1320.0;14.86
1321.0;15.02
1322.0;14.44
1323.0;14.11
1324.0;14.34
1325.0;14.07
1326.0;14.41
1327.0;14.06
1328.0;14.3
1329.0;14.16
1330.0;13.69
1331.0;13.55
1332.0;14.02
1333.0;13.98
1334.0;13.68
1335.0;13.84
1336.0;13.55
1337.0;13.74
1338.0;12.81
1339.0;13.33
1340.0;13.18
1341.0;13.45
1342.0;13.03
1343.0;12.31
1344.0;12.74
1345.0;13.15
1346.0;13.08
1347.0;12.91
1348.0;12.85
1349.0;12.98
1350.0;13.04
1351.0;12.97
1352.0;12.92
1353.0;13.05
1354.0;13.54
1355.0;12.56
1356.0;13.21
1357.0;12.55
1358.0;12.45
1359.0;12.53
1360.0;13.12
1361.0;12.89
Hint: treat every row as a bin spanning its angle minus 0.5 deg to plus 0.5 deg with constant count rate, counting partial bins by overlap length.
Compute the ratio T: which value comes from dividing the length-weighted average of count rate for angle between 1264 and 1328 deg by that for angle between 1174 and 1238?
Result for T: 1.14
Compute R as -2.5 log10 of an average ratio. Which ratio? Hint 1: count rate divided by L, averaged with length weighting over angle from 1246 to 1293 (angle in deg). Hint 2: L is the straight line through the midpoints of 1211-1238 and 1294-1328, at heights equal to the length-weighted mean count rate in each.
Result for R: 0.048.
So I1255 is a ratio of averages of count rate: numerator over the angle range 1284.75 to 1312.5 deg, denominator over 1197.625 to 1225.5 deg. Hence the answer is 1.14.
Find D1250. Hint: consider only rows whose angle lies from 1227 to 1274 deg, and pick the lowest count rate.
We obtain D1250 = 12.14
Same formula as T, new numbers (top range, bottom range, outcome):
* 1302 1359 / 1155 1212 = 1.14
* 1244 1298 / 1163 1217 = 1.08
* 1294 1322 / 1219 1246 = 1.19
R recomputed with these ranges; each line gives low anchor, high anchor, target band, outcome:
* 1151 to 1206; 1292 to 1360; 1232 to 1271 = -0.001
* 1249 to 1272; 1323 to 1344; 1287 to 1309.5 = -0.087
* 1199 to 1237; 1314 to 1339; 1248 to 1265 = 0.010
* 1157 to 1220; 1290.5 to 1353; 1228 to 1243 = 0.021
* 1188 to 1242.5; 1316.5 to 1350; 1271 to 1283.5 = -0.023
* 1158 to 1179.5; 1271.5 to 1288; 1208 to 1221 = -0.032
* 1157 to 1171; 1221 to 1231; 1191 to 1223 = -0.036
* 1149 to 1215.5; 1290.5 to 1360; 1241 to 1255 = 0.006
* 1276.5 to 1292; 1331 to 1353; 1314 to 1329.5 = -0.113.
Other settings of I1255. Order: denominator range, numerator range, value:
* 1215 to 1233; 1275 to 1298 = 1.07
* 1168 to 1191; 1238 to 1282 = 1.09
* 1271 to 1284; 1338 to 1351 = 0.95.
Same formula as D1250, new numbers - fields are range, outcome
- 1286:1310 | 13.23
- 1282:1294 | 12.95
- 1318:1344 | 12.31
